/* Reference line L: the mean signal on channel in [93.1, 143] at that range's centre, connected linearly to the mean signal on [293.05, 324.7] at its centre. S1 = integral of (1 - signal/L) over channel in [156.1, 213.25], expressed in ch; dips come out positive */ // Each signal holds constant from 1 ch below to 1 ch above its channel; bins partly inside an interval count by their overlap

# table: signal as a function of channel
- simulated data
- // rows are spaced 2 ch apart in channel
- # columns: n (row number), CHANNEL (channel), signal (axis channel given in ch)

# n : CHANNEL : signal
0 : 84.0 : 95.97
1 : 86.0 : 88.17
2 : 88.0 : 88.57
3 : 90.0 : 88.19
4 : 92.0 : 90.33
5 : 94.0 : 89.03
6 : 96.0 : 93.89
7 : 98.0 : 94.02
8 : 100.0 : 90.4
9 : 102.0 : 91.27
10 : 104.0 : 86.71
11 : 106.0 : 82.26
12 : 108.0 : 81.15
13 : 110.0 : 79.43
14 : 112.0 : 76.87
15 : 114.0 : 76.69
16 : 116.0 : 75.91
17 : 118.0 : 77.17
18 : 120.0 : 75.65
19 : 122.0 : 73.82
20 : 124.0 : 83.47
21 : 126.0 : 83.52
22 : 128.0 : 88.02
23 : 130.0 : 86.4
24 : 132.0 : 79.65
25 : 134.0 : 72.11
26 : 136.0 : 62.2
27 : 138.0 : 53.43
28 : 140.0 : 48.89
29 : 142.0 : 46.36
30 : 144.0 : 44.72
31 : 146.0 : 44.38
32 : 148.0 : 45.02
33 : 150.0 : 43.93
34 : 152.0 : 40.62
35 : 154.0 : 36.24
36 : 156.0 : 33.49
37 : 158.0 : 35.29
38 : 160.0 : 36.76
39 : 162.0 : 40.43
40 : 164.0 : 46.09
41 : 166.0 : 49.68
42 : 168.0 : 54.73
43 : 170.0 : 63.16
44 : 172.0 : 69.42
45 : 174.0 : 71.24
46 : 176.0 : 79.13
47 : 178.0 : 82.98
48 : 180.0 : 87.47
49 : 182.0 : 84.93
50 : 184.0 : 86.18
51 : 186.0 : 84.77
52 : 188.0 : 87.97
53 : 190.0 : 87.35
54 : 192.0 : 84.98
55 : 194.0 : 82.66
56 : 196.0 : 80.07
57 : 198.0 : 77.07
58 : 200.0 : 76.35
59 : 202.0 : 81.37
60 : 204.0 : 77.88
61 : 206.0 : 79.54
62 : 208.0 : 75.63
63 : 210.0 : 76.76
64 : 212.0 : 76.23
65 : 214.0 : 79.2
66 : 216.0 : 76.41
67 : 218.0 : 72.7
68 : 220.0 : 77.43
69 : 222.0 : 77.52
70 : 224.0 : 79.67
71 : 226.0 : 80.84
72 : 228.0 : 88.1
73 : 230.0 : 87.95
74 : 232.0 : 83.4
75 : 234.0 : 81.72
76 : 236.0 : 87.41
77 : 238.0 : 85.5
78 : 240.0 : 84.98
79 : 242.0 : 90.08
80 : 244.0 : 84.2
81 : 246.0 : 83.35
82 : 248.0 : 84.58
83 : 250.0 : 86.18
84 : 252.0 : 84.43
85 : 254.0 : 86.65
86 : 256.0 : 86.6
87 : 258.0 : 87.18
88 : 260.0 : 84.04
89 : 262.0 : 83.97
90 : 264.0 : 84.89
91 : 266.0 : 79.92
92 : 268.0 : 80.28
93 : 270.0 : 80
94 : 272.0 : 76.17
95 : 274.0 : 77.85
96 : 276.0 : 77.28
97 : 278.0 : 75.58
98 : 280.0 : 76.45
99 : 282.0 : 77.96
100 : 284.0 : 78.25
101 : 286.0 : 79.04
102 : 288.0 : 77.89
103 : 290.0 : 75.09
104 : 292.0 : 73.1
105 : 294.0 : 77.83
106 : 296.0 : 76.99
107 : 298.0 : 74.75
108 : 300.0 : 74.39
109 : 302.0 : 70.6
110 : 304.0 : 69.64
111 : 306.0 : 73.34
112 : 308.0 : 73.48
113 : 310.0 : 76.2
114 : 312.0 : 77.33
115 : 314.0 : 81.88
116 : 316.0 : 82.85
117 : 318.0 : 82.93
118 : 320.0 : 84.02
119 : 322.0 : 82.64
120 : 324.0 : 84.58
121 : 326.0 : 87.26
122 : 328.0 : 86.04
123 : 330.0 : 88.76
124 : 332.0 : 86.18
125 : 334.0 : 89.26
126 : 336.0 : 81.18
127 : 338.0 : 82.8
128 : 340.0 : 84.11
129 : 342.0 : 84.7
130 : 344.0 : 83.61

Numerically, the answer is 4.7 ch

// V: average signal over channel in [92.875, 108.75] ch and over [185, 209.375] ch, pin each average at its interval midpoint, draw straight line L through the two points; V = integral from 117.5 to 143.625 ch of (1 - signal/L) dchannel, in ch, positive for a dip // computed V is 4.7 ch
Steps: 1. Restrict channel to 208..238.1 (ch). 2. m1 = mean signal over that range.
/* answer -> 80.4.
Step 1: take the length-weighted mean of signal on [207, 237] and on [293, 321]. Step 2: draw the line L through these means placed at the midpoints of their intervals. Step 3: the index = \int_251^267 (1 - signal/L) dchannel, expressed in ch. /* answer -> -1.2 ch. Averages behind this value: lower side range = 80.1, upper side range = 76.9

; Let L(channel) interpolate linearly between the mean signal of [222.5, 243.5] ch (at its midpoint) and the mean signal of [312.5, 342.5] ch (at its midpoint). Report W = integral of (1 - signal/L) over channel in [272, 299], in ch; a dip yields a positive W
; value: 2.5 ch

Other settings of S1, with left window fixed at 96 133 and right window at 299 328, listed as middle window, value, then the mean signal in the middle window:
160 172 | 4.5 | 51.2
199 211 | 0.5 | 77.9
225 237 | -0.7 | 84.9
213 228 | 0.4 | 78.4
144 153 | 4.2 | 43.6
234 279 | -1.8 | 83.2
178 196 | -0.9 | 85.3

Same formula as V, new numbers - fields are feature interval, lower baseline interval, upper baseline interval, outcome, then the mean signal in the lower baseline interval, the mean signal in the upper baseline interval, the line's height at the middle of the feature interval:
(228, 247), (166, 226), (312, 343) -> -1.3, 77.9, 84.4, 79.9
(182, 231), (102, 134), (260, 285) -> -0.6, 80.5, 79.2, 79.8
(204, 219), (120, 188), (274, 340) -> -1.7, 62.4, 79.3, 68.7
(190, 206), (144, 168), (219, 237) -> -3.7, 41.8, 82.7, 65.6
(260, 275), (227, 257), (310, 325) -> 0.7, 85.7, 81.9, 84.4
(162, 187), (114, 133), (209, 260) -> 3.4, 80.2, 82.8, 81.4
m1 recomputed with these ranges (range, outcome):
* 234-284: 82.6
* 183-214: 80.9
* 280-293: 76.9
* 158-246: 76.3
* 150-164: 38.3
